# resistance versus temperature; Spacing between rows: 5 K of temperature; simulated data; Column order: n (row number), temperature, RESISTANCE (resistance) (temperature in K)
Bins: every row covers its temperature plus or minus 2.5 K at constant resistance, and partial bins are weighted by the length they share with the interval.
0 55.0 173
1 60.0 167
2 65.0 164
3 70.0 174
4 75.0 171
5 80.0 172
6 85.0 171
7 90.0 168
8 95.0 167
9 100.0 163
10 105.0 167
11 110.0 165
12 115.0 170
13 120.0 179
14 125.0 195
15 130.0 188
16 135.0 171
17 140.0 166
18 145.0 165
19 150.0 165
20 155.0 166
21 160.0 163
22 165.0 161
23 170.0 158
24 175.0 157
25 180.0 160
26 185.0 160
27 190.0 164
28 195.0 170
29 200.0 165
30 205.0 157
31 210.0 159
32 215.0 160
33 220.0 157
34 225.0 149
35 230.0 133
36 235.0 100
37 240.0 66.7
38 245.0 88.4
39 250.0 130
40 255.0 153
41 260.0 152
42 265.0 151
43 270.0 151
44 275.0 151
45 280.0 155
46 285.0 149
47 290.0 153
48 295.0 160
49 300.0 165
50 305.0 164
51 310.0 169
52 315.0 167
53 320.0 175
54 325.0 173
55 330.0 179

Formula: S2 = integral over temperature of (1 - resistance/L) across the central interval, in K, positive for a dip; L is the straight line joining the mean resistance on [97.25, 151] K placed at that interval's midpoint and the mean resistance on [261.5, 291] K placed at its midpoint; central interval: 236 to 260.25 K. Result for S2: 6.5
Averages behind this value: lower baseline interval 172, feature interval 114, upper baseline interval 152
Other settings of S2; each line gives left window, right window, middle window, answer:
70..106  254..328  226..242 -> 5.6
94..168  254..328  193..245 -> 8.1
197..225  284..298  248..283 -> 1.5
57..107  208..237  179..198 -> -1.8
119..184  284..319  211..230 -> 1.5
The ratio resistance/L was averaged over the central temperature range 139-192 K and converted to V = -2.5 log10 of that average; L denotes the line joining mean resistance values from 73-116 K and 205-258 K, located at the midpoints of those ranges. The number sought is -0.09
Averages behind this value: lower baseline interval 168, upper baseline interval 131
